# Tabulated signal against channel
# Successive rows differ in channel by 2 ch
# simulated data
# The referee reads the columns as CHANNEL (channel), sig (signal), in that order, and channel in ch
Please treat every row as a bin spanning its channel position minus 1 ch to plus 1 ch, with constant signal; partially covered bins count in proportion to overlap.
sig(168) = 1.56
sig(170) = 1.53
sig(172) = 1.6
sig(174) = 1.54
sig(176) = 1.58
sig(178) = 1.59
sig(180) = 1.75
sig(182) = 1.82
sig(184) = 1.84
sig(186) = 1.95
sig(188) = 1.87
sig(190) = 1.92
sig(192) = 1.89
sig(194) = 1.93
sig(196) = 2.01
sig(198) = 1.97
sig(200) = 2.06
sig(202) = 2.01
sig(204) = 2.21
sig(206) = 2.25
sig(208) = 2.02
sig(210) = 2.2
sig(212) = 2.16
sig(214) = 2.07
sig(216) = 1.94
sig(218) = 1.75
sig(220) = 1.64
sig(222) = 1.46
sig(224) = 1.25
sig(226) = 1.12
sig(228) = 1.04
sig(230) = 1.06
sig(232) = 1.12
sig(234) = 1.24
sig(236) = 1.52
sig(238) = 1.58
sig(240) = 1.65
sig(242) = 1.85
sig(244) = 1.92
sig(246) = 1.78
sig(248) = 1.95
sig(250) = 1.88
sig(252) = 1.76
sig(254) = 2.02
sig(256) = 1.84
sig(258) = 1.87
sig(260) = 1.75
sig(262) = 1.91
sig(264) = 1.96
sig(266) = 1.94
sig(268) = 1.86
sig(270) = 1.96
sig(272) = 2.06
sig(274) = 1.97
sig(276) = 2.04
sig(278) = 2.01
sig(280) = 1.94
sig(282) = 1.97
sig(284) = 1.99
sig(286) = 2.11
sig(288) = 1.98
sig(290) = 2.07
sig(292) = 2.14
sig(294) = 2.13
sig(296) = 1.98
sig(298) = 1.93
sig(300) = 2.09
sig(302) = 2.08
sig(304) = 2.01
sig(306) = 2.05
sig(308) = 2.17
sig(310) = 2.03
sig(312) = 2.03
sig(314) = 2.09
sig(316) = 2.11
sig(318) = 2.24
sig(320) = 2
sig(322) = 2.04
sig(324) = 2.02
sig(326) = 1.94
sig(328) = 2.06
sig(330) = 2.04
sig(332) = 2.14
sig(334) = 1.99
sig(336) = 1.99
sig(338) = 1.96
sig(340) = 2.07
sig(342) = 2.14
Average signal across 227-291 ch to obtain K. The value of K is 1.8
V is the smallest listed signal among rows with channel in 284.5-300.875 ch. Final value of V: 1.93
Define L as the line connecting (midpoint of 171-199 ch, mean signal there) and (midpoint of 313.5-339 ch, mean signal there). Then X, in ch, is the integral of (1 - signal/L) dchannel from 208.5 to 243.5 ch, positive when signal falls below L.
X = 5.5 ch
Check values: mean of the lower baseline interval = 1.8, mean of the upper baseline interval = 2.05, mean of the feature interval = 1.58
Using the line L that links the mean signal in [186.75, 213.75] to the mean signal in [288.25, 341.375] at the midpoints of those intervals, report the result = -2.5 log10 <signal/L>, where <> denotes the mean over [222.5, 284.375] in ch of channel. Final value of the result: 0.181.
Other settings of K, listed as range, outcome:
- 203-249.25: 1.69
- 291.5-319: 2.08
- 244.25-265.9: 1.88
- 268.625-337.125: 2.04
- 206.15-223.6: 1.9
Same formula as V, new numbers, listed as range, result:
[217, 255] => 1.04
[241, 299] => 1.75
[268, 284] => 1.86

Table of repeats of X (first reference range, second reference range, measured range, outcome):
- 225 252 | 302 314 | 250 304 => -4.6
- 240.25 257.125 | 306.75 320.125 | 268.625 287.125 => -0.3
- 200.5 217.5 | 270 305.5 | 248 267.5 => 1.6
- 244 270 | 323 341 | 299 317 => -0.9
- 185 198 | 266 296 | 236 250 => 1.4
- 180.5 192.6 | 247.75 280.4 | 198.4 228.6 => 1.1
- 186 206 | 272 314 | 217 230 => 4.2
